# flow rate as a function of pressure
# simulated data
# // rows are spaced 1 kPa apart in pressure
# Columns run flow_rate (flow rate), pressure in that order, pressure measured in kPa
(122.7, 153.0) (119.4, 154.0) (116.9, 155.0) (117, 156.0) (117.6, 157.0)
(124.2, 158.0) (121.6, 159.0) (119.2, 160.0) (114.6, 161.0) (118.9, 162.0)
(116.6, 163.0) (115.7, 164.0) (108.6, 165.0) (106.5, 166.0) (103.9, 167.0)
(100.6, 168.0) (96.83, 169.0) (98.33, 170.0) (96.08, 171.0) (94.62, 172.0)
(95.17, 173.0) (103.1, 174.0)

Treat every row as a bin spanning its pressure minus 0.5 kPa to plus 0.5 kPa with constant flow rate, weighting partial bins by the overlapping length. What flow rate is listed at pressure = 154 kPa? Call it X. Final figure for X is 119.4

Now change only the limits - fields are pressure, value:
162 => 118.9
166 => 106.5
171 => 96.08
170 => 98.33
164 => 115.7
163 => 116.6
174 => 103.1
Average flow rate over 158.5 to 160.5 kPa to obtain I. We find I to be 120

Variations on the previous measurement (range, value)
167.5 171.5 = 98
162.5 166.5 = 112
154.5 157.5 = 117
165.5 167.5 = 105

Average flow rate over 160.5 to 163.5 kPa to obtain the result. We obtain 117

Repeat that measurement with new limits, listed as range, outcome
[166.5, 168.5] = 102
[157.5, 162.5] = 120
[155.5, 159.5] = 120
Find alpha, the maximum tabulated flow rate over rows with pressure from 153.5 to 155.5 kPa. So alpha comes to 119.4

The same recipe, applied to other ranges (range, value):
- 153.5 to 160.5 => 124.2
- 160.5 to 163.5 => 118.9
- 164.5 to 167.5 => 108.6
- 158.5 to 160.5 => 121.6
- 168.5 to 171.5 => 98.33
